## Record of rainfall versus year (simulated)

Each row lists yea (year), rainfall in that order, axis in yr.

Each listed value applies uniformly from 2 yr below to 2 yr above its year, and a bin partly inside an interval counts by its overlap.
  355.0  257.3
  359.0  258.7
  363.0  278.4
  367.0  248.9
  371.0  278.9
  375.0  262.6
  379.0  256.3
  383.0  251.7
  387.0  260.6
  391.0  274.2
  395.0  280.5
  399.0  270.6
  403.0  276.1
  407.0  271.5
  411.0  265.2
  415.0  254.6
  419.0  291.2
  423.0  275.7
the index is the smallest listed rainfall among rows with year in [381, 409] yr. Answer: 251.7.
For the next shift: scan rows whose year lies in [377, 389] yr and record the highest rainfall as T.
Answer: 260.6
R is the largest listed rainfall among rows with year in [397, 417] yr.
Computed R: 276.1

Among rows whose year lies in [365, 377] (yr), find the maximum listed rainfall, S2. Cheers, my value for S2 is 278.9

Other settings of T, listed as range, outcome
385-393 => 274.2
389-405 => 280.5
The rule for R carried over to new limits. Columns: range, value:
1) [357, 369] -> 278.4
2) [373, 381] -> 262.6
